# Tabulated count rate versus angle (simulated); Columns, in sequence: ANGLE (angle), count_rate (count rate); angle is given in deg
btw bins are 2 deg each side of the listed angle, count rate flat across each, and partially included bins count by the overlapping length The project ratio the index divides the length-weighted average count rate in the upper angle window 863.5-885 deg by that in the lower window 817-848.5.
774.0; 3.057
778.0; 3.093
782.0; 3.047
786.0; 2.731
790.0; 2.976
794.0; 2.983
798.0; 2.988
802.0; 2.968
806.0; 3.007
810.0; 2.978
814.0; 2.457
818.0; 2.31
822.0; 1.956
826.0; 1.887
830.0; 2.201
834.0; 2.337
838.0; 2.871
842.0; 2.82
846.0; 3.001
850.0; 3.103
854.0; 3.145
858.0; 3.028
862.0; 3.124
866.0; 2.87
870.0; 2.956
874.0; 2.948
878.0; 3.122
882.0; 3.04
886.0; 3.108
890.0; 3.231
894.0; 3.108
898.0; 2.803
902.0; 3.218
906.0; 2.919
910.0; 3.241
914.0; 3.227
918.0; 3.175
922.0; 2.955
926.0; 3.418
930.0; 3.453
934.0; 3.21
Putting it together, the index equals 1.2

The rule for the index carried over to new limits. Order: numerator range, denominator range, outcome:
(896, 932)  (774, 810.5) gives 1.06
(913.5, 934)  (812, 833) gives 1.49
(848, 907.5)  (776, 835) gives 1.14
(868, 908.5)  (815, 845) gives 1.29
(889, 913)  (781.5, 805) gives 1.05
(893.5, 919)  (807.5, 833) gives 1.34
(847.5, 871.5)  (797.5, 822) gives 1.12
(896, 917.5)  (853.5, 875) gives 1.03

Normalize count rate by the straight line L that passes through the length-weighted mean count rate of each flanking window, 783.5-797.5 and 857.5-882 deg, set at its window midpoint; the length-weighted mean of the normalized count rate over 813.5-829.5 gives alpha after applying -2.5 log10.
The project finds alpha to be 0.354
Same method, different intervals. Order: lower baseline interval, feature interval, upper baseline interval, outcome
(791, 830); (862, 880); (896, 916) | -0.03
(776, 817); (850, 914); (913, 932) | 0.03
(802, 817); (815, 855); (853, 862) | 0.16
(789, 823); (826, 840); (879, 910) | 0.19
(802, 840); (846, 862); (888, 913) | -0.13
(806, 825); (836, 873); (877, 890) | -0.06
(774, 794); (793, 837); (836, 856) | 0.17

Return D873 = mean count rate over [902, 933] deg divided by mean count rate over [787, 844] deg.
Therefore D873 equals 1.22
